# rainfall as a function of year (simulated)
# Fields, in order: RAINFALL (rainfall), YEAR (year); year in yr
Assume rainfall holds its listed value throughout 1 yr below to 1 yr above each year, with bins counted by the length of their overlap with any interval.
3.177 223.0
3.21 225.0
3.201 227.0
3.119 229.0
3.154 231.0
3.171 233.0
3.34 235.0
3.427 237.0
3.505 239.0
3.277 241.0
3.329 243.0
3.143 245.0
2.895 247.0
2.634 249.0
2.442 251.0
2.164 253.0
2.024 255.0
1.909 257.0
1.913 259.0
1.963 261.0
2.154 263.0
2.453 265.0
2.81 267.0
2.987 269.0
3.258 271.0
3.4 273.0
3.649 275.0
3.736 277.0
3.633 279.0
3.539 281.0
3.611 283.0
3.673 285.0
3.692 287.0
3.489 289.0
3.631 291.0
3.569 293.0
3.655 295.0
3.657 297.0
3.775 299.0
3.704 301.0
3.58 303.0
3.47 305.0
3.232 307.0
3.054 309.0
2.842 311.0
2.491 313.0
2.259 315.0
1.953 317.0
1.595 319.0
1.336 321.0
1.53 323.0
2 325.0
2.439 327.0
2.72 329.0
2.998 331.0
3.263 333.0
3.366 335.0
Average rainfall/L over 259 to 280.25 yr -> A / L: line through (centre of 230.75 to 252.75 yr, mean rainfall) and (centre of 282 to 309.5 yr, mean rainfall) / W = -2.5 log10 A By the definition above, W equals 0.13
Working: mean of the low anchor 3.09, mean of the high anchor 3.57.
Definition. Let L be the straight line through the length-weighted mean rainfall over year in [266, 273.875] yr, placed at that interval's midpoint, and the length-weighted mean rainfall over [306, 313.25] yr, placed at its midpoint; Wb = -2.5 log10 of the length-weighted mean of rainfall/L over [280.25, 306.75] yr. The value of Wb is -0.20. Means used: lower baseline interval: 3.11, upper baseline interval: 2.95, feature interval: 3.61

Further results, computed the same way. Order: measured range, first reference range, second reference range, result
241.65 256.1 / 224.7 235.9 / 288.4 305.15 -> 0.23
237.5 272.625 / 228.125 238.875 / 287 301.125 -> 0.26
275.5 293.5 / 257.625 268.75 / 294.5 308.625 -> -0.21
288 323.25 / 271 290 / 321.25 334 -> 0.02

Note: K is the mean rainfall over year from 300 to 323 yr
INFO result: 2.63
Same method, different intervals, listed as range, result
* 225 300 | 3.11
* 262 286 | 3.24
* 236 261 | 2.69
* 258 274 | 2.62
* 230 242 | 3.31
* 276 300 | 3.64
